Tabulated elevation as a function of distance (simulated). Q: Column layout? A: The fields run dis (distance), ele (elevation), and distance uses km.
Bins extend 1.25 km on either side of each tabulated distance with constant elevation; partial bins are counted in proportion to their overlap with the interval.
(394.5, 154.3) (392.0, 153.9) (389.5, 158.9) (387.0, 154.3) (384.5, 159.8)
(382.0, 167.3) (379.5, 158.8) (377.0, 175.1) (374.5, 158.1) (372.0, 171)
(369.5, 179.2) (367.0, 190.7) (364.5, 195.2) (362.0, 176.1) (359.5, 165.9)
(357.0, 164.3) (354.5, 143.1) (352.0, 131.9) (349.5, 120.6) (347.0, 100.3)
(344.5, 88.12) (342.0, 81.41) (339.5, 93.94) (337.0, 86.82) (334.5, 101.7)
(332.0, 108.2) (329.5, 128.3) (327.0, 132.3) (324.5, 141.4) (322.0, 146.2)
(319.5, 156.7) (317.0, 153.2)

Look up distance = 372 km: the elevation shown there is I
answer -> 171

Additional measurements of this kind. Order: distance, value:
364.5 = 195.2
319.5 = 156.7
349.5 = 120.6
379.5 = 158.8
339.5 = 93.94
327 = 132.3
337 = 86.82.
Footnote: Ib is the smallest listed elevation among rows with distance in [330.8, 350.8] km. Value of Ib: 81.41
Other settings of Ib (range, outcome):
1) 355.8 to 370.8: 164.3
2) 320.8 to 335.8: 101.7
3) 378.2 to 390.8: 154.3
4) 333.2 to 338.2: 86.82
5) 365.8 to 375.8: 158.1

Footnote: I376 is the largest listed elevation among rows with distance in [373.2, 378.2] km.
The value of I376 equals 175.1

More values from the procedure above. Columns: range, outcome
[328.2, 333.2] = 128.3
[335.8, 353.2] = 131.9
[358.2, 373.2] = 195.2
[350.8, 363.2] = 176.1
